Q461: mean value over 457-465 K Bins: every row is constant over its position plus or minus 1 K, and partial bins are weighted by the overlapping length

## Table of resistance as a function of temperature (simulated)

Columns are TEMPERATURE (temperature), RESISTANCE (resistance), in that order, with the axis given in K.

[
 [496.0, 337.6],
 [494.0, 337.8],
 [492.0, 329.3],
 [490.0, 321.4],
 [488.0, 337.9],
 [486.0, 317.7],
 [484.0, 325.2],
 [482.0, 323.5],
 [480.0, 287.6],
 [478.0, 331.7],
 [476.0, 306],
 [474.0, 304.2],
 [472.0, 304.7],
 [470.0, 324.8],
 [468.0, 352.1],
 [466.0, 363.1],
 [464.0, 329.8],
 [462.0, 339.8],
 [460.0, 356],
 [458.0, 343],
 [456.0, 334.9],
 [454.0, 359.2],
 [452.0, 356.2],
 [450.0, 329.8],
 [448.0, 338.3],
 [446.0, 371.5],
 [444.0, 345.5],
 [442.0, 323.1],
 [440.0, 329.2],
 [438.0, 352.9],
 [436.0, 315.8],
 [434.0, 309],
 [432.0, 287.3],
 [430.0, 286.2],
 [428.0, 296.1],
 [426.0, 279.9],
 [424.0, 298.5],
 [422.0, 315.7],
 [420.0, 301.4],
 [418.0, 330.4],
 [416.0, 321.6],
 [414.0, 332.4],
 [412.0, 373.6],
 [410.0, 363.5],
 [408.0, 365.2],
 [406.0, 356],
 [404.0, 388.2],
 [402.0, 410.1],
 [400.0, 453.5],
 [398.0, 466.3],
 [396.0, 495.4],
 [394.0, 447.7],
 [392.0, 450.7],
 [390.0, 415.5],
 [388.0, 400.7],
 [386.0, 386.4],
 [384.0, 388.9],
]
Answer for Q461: 342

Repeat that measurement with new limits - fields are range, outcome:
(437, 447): 344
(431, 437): 304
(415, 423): 317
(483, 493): 326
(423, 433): 290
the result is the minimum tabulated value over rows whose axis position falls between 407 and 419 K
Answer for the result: 321.6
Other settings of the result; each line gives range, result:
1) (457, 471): 324.8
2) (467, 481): 287.6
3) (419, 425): 298.5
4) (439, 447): 323.1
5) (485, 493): 317.7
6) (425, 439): 279.9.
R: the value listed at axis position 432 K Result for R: 287.3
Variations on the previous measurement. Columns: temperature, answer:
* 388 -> 400.7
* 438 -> 352.9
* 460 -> 356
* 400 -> 453.5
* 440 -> 329.2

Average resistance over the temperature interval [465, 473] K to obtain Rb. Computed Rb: 336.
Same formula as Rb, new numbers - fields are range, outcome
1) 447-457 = 344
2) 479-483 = 306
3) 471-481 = 307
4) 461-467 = 344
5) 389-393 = 433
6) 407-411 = 364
